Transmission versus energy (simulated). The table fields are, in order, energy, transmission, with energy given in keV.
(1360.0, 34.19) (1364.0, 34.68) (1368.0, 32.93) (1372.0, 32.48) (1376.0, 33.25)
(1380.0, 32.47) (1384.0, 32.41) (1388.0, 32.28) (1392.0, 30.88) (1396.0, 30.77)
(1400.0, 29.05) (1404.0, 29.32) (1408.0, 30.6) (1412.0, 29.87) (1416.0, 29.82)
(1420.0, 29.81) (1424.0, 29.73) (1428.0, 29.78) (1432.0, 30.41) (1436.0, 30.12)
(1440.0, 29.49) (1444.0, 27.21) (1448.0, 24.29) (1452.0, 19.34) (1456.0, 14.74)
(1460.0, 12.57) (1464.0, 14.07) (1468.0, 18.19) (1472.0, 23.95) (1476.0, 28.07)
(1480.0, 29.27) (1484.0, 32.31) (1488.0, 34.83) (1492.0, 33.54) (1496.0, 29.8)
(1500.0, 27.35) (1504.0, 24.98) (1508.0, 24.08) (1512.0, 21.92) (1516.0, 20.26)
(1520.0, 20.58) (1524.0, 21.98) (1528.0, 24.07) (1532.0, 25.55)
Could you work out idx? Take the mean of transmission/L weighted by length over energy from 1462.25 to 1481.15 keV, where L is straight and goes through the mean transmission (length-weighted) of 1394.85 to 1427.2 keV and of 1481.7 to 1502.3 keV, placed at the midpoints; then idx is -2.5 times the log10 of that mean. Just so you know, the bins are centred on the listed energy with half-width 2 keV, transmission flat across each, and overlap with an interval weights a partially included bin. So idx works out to 0.35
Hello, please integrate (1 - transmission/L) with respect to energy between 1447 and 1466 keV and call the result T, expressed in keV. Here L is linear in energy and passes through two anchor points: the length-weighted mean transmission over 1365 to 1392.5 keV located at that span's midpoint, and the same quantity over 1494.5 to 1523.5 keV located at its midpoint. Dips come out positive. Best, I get 7.5 keV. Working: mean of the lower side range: 32.6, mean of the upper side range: 23.9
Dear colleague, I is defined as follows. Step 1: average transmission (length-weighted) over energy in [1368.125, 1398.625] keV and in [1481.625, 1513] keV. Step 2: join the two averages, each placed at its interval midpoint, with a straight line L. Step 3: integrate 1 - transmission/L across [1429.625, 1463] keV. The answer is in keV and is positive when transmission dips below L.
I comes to 7.74 keV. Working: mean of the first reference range 32.1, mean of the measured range 23.3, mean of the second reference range 28.8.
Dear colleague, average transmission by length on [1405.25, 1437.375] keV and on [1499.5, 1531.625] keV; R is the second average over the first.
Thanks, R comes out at 0.77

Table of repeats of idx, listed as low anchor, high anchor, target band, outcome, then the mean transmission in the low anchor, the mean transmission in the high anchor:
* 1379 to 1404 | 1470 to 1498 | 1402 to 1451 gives 0.065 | 31.1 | 30.3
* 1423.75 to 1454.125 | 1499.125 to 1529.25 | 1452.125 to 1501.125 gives 0.013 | 27.4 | 23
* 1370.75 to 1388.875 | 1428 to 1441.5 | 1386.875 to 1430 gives 0.039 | 32.6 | 30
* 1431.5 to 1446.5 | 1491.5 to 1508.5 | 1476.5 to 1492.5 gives -0.140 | 29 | 27.8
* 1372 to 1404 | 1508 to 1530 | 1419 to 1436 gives -0.050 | 31.5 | 22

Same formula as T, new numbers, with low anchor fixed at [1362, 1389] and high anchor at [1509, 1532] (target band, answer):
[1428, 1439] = -0.6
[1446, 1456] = 2.5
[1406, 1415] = 0.0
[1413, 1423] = 0.0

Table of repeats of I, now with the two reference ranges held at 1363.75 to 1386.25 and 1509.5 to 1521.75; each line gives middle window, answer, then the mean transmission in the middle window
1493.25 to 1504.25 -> -2.78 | 28.2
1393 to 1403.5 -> 0.35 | 29.9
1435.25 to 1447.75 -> -0.39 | 28.2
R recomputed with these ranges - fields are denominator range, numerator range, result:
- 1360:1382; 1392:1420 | 0.90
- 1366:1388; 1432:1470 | 0.66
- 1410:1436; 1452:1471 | 0.53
